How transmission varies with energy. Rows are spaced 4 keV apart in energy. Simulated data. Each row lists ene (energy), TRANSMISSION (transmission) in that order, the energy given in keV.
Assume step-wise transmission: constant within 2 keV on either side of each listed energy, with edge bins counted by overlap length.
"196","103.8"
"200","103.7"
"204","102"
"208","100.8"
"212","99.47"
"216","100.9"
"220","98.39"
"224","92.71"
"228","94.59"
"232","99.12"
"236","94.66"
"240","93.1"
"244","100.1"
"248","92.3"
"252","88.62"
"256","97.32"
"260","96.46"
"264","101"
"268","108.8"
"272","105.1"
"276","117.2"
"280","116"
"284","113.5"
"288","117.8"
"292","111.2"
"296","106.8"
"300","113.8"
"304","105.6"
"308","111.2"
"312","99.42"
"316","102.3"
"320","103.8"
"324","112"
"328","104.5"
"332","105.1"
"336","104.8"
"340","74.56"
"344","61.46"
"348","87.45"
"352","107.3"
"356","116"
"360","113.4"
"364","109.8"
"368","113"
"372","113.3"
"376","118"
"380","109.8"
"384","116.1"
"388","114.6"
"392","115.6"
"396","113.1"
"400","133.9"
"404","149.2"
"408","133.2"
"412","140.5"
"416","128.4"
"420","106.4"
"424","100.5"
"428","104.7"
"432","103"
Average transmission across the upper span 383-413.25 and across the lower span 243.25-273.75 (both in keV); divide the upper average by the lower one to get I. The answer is 1.29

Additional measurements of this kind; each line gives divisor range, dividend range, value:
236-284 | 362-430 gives 1.17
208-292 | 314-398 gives 1.04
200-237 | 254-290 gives 1.10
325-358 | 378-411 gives 1.29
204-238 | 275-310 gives 1.15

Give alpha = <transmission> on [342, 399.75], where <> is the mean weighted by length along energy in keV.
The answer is 109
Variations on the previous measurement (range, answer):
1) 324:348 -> 91.7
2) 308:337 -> 105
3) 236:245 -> 95.8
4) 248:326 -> 106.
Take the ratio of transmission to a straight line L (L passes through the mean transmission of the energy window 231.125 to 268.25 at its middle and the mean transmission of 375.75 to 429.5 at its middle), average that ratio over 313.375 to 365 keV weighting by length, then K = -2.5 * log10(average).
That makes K 0.11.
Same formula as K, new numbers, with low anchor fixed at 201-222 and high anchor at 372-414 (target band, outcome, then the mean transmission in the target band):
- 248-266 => 0.12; 95.5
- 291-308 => 0.02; 109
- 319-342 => 0.15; 101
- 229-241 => 0.08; 95.8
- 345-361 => 0.16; 103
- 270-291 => -0.04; 114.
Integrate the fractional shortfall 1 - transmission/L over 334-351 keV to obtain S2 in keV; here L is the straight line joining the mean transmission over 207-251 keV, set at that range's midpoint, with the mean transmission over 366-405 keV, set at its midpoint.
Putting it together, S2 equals 4.40 keV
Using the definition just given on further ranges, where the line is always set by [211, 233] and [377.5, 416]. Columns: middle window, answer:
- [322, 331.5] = 0.53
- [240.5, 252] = 0.77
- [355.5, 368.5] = 0.75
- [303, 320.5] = 1.13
